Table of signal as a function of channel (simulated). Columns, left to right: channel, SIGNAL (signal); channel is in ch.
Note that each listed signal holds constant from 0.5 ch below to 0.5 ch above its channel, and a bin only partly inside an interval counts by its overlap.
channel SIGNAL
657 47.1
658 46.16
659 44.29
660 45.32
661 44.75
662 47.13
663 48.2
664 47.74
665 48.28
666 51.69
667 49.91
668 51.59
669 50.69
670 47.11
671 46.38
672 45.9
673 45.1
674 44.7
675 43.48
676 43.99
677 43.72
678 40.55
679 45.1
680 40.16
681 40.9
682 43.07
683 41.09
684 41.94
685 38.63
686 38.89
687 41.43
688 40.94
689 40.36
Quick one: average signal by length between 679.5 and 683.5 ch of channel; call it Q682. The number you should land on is 41.3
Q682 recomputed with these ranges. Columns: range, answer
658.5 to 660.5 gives 44.8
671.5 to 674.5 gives 45.2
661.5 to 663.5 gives 47.7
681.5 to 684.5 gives 42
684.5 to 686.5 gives 38.8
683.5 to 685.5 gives 40.3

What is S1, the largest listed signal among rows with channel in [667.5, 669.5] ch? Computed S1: 51.59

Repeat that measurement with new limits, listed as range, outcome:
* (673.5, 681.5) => 45.1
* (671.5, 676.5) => 45.9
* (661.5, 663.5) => 48.2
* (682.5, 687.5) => 41.94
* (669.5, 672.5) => 47.11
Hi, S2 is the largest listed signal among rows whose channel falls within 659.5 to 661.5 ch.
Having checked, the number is 45.32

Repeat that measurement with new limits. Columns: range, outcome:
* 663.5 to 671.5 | 51.69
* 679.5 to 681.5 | 40.9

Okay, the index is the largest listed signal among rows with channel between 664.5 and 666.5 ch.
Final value 51.69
